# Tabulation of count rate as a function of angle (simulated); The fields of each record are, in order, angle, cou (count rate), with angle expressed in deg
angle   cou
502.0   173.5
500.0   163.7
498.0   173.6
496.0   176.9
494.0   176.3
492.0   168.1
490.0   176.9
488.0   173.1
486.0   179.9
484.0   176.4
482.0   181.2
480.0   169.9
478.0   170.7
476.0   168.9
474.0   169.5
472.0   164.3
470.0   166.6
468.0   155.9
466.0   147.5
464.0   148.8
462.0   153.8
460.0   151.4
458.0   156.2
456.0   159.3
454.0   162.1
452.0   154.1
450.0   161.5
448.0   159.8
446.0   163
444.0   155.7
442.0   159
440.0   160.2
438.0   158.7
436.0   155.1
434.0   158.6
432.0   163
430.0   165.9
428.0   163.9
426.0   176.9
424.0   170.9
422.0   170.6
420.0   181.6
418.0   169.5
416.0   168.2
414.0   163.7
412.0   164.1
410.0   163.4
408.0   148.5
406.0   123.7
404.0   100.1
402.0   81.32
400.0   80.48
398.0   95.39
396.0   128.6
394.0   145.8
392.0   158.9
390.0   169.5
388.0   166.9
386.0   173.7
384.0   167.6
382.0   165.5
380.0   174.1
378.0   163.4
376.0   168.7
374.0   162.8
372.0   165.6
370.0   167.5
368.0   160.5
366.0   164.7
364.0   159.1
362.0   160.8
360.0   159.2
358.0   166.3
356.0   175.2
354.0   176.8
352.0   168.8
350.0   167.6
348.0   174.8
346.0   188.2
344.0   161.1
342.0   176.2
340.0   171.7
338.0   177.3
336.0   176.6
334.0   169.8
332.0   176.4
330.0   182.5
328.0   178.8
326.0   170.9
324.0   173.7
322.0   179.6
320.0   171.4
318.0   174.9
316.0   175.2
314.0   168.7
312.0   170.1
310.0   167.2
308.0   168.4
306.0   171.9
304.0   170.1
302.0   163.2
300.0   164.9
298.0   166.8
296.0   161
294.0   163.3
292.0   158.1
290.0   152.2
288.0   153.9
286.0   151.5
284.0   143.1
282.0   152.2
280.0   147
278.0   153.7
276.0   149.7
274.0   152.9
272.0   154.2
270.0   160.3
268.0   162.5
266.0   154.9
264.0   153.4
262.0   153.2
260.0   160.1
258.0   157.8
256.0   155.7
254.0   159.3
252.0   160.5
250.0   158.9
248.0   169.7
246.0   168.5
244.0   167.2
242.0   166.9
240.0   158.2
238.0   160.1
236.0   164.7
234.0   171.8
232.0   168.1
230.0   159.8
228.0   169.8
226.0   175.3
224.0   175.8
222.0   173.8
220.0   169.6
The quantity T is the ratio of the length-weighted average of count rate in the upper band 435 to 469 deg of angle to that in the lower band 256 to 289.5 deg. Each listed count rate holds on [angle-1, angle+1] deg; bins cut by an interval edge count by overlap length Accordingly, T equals 1.0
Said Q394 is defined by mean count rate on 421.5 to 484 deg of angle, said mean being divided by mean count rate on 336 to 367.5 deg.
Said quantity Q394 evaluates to 0.95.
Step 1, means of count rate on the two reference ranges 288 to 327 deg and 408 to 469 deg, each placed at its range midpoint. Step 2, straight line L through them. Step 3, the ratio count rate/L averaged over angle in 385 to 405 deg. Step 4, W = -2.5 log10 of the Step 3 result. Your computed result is 0.25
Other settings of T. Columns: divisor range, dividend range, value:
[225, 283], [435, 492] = 1.02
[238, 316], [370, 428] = 0.96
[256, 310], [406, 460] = 1.03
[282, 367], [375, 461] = 0.92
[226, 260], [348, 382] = 1.02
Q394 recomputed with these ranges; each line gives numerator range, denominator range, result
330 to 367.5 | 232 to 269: 1.06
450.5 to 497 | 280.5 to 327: 1.00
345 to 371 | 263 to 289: 1.10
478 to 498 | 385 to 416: 1.26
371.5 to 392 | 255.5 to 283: 1.08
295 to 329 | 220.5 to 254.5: 1.02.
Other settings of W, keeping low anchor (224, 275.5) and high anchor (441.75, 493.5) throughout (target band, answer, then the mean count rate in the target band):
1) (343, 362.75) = -0.047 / 170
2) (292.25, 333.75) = -0.054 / 171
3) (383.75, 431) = 0.094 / 150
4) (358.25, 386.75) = -0.015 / 165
